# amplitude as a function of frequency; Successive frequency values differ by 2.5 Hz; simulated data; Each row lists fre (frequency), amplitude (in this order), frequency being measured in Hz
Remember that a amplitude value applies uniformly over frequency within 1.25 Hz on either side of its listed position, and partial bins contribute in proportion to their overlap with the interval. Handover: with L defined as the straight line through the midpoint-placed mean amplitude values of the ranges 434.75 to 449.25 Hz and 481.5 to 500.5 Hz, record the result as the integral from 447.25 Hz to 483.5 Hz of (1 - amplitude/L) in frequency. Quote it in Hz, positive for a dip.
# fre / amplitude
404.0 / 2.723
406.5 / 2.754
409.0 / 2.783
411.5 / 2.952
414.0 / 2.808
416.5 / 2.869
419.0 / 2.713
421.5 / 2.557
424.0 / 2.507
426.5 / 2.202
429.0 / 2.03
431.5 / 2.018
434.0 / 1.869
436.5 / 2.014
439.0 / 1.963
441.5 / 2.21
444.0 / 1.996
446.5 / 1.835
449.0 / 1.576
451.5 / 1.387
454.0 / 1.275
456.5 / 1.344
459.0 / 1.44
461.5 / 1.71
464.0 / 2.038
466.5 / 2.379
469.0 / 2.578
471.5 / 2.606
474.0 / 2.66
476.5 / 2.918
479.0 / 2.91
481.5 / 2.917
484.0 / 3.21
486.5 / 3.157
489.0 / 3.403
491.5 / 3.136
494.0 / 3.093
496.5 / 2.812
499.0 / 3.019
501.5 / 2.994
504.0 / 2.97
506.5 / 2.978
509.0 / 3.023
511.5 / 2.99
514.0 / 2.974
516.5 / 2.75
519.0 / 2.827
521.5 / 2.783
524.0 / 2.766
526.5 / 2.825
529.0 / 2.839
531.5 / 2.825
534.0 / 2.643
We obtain 5.77 Hz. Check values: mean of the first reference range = 1.95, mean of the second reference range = 3.1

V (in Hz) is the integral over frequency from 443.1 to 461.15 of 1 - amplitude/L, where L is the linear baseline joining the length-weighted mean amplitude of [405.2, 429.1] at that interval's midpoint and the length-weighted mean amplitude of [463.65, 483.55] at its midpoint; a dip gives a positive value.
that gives 7.6 Hz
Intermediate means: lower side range 2.65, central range 1.55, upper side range 2.68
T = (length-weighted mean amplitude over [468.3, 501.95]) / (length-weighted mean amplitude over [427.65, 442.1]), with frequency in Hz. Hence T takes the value 1.5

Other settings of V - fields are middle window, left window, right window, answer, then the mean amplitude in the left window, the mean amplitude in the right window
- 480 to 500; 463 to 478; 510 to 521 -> -3.0 Hz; 2.54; 2.88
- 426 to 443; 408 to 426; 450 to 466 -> 1.4 Hz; 2.72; 1.57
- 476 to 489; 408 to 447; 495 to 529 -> -1.7 Hz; 2.34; 2.9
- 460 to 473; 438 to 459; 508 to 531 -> -1.7 Hz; 1.68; 2.86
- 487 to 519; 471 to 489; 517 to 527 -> -1.5 Hz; 2.96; 2.79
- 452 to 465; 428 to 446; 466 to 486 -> 4.8 Hz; 2.01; 2.8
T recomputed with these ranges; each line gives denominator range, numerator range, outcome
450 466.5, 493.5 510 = 1.86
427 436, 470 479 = 1.38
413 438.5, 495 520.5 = 1.25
